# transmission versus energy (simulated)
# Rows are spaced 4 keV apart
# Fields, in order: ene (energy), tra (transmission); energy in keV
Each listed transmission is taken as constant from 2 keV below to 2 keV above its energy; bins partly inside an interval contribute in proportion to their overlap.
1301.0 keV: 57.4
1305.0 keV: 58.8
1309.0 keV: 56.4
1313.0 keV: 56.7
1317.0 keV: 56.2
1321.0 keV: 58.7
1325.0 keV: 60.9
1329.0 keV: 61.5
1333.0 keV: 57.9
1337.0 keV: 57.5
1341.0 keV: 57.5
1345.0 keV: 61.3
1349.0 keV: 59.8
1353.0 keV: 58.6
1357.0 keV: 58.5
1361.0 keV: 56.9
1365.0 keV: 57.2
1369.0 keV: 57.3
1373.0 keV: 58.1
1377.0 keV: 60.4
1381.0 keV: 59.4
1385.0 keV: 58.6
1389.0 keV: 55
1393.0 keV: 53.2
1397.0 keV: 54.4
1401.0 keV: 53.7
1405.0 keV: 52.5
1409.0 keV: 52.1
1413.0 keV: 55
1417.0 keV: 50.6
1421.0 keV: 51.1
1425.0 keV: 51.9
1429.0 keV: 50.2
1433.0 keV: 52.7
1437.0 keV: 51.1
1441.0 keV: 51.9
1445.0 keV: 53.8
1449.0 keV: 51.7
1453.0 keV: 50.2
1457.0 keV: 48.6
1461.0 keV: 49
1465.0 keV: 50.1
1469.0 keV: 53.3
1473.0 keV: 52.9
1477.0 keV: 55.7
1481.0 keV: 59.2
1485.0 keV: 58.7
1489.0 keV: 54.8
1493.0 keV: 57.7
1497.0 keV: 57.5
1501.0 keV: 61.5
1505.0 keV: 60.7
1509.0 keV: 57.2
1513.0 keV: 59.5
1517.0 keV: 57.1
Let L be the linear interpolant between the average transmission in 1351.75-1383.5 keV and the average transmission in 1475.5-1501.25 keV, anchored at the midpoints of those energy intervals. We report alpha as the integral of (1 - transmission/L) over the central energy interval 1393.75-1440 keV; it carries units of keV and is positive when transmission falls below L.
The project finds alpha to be 4.56 keV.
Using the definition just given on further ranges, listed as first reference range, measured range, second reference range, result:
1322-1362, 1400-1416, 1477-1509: 1.53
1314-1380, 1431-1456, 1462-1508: 2.32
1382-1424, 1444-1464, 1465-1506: 1.84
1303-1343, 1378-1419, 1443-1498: 0.98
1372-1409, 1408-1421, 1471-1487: 0.86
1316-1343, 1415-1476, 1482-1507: 7.52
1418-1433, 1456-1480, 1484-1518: 1.40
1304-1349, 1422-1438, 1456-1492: 1.09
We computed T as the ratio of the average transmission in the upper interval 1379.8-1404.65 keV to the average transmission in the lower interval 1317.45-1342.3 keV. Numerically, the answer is 0.9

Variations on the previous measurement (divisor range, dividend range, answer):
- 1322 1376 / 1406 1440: 0.88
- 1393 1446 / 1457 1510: 1.06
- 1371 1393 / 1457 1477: 0.89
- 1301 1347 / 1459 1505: 0.95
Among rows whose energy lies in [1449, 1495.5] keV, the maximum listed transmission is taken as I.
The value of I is 59.2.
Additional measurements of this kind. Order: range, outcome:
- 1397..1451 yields 55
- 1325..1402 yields 61.5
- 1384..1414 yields 58.6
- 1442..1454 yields 53.8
